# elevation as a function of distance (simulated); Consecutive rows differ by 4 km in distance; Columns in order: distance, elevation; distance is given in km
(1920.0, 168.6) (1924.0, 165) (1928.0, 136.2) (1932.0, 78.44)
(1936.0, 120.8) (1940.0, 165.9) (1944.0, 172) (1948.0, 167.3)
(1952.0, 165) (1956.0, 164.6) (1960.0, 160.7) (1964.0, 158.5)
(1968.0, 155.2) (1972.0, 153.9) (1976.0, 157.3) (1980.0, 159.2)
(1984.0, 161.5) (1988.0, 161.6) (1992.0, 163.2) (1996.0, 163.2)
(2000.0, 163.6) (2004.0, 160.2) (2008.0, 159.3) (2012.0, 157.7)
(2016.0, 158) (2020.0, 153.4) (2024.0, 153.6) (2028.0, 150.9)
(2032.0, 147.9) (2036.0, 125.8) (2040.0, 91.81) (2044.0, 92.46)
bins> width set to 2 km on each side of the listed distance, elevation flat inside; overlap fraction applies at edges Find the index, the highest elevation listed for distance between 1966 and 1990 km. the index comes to 161.6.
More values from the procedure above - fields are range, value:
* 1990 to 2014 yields 163.6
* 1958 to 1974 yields 160.7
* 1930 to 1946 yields 172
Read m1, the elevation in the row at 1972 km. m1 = 153.9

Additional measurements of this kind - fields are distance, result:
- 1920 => 168.6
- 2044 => 92.46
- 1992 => 163.2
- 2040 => 91.81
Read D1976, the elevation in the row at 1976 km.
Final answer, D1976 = 157.3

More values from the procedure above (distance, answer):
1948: 167.3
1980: 159.2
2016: 158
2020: 153.4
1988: 161.6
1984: 161.5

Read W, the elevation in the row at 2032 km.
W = 147.9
